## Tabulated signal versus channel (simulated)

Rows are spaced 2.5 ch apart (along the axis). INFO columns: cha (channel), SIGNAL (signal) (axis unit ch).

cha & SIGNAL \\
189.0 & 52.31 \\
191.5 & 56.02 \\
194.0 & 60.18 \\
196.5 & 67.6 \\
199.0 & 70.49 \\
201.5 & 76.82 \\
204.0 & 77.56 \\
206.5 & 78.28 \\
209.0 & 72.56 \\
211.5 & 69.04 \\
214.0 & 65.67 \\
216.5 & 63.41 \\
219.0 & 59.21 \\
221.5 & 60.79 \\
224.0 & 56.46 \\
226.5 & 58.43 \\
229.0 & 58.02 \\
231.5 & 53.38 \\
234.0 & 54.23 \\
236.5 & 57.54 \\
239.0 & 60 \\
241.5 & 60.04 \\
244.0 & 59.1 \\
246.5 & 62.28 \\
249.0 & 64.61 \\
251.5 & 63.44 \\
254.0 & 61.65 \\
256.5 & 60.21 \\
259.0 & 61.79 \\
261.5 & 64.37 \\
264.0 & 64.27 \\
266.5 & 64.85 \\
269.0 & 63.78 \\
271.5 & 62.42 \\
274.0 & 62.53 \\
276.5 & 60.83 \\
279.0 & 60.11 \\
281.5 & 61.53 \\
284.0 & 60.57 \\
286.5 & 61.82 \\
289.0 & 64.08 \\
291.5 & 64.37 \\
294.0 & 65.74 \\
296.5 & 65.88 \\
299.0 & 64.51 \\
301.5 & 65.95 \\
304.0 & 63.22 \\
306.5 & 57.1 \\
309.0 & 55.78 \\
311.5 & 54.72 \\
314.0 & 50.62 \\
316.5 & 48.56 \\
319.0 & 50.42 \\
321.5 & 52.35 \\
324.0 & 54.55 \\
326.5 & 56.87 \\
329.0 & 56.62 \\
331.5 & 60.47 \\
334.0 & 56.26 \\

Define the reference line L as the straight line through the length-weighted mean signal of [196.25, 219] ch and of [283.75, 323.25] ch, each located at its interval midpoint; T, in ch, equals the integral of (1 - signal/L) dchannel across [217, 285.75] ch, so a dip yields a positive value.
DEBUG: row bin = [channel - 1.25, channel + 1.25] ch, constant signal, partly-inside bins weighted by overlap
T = 4.8 ch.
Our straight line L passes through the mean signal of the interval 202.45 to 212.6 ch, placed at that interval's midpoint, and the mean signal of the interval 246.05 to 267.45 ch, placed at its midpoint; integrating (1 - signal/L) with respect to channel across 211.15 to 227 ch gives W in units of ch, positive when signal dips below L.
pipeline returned 2.26 ch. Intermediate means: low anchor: 74.5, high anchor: 63.1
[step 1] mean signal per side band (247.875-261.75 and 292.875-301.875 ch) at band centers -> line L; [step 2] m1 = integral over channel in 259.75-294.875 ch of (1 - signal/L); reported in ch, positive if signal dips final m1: 0.6 ch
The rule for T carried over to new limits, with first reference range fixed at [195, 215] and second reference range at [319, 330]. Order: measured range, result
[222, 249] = 3.7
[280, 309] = -1.9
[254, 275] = 0.1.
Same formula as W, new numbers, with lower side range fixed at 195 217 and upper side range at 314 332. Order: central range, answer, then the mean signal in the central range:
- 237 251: 0.96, 61.1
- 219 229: 1.47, 58.6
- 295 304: -1.23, 65.1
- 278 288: -0.22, 61.1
